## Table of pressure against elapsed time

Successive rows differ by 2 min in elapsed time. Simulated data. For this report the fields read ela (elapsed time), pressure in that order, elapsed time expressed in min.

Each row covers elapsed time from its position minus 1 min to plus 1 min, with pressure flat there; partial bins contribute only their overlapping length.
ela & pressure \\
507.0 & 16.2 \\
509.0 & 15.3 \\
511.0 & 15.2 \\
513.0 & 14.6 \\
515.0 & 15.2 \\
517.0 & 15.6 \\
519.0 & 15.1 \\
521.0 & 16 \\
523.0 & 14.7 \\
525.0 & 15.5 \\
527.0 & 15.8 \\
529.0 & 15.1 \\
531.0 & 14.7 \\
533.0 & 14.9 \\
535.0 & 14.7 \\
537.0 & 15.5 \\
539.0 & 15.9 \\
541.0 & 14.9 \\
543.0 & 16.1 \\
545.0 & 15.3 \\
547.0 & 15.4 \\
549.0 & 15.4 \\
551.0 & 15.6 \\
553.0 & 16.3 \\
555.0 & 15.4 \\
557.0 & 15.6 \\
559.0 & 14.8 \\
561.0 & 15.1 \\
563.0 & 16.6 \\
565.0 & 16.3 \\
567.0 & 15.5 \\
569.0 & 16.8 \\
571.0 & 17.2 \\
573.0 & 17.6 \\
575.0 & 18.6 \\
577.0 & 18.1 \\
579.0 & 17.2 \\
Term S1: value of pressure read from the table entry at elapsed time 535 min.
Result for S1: 14.7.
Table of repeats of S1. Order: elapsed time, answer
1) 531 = 14.7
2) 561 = 15.1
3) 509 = 15.3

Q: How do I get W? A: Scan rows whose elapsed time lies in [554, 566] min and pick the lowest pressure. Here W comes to 14.8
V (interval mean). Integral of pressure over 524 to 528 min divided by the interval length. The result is 15.7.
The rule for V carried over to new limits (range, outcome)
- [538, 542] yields 15.4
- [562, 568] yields 16.1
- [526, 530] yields 15.4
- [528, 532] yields 14.9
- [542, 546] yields 15.7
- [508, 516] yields 15.1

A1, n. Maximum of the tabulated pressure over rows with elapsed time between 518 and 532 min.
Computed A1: 16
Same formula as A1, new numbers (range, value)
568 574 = 17.6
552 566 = 16.6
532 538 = 15.5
